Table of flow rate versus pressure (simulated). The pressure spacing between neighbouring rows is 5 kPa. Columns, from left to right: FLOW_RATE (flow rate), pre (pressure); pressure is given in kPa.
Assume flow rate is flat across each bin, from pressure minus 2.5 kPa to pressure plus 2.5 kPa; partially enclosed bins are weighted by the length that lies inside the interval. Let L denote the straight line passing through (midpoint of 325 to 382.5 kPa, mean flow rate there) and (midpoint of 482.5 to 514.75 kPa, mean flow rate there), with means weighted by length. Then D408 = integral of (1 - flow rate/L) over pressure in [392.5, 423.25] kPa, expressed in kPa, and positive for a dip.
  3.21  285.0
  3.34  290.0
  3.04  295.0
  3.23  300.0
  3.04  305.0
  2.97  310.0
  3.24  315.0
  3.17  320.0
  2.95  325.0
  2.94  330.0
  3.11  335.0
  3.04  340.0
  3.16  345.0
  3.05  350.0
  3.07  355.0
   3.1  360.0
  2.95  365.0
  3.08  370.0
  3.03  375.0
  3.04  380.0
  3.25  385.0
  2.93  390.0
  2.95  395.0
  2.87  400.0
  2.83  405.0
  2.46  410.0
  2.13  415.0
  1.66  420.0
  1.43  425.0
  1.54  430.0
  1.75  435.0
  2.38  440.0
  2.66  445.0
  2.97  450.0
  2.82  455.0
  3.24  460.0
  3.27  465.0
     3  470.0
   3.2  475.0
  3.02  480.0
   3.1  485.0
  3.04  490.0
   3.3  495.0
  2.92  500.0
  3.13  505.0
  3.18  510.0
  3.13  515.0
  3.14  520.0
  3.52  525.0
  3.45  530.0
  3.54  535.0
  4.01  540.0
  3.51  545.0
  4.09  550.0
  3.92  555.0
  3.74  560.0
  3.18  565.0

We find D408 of 6.1 kPa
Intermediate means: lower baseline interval 3.05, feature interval 2.46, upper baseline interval 3.11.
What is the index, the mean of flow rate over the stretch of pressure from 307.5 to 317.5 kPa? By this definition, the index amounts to 3.11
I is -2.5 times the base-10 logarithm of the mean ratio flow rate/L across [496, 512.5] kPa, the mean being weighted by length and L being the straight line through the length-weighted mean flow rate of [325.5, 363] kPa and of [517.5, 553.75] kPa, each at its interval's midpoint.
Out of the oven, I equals 0.14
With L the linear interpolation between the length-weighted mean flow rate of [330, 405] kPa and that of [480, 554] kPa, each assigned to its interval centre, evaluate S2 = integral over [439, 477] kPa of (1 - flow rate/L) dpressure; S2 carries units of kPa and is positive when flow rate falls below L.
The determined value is 3.2 kPa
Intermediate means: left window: 3.03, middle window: 2.96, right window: 3.36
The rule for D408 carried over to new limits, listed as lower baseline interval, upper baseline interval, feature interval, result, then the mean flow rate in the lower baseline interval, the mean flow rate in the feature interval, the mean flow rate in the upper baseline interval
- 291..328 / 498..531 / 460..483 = 0.34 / 3.1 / 3.13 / 3.2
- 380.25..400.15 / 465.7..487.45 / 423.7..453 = 8.63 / 3.02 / 2.16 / 3.1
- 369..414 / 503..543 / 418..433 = 7.35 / 2.91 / 1.55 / 3.39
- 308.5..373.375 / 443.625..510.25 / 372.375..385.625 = -0.09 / 3.06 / 3.09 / 3.06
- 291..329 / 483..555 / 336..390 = 1.65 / 3.1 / 3.07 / 3.38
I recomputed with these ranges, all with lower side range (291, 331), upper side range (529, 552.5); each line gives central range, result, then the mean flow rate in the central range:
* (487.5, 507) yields 0.168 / 3.1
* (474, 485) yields 0.153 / 3.1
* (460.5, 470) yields 0.107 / 3.19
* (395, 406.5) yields 0.164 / 2.87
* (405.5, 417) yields 0.371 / 2.4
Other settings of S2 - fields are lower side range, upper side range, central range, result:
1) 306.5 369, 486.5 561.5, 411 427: 6.98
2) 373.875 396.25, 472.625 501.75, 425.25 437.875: 5.93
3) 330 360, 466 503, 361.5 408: 1.37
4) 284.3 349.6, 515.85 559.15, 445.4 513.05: 8.02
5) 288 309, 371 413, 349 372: -0.43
